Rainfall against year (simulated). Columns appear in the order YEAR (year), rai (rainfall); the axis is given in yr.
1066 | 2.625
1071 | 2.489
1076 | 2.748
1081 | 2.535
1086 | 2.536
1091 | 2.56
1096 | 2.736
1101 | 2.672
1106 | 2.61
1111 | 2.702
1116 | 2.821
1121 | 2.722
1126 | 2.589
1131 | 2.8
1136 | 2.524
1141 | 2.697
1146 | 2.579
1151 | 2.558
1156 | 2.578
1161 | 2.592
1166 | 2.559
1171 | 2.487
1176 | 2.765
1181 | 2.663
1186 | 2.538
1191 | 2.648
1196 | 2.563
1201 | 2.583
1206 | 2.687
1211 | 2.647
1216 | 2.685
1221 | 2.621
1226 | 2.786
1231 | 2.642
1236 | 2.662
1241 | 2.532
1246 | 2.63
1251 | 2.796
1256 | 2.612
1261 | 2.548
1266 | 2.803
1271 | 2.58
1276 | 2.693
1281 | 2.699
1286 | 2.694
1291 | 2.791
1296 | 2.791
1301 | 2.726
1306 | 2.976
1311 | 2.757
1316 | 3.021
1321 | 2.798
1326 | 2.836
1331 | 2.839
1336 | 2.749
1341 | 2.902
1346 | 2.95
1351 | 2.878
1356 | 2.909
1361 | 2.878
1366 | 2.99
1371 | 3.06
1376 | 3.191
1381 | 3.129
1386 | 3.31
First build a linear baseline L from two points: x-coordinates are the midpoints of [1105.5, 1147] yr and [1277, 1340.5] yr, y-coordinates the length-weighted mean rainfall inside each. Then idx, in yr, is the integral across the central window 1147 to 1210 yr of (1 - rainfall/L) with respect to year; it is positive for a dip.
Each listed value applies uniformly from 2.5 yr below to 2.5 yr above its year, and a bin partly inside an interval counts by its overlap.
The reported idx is 2.61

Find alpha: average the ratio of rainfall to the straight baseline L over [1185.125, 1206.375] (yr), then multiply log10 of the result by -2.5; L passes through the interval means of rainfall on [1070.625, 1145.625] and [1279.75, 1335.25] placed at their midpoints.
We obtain 0.05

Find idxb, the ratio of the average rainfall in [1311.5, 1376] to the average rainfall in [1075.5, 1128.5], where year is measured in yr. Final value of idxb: 1.1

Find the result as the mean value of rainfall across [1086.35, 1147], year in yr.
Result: 2.67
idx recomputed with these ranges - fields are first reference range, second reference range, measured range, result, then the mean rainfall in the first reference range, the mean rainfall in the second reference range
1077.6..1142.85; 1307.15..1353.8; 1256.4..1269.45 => 0.7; 2.66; 2.86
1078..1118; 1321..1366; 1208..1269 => 2.4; 2.65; 2.87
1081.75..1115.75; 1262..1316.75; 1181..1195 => 0.5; 2.64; 2.76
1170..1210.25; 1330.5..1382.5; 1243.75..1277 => 1.2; 2.62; 2.95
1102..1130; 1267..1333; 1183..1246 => 2.5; 2.69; 2.78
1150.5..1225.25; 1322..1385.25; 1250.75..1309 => 1.6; 2.62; 2.95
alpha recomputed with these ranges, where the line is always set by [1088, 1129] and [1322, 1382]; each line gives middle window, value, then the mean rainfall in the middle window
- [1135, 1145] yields 0.04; 2.62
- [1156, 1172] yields 0.07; 2.56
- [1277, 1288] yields 0.06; 2.7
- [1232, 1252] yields 0.07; 2.64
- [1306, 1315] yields 0.01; 2.86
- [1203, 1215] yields 0.05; 2.67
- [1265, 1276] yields 0.07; 2.68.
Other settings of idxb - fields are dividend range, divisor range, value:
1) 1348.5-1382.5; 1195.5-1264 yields 1.13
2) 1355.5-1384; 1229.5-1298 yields 1.14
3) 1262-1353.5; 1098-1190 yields 1.06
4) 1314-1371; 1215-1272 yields 1.09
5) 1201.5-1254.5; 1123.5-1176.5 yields 1.02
